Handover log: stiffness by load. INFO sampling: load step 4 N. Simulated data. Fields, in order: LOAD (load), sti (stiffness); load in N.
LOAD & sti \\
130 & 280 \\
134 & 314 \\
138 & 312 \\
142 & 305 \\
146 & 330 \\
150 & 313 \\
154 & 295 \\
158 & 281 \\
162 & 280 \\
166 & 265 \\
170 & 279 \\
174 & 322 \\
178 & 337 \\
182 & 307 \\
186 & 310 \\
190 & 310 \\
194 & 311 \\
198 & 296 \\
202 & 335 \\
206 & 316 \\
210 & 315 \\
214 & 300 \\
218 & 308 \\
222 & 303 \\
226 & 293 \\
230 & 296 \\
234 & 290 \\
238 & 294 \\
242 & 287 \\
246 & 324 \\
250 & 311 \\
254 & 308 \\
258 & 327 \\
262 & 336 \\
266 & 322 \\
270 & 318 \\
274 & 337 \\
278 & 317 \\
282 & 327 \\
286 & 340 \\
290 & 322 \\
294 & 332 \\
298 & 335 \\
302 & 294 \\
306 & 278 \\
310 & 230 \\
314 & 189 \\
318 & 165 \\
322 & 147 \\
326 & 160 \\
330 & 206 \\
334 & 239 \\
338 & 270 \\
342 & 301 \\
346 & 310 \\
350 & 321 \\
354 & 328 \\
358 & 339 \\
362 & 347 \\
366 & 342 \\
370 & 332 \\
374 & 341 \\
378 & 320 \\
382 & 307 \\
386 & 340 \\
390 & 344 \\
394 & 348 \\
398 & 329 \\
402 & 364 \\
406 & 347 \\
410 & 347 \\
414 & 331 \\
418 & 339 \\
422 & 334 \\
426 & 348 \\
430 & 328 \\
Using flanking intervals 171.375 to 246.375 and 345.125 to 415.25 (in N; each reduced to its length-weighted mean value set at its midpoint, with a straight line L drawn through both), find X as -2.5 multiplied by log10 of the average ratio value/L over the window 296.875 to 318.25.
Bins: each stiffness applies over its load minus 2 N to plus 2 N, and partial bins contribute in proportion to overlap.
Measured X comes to 0.27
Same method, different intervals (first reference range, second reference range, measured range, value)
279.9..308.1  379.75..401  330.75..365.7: 0.078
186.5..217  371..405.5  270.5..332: 0.214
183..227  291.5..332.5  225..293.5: -0.168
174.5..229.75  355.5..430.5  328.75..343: 0.288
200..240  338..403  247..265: -0.034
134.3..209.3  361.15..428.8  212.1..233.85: 0.051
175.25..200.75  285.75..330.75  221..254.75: -0.055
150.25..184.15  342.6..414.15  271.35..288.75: -0.042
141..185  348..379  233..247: 0.058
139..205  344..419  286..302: -0.012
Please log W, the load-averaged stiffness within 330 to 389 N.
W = 314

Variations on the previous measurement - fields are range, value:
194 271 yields 309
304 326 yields 198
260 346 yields 275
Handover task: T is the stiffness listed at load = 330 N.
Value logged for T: 206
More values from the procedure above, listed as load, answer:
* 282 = 327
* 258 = 327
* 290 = 322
